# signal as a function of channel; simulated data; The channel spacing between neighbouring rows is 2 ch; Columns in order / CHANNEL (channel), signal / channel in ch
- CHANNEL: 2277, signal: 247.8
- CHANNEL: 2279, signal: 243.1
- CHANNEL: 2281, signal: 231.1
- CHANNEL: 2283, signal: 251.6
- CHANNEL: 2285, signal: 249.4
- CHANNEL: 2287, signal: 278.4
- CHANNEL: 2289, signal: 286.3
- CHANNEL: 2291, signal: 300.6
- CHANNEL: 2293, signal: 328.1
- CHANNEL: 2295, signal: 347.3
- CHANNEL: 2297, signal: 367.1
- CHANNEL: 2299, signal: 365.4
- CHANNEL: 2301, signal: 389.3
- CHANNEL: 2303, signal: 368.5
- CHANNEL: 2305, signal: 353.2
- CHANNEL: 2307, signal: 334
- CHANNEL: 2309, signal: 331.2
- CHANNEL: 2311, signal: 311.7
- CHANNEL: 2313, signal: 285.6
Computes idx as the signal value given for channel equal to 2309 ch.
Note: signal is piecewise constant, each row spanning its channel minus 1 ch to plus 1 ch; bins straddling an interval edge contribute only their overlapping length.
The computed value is 331.2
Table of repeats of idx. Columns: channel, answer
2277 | 247.8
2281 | 231.1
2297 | 367.1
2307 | 334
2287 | 278.4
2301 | 389.3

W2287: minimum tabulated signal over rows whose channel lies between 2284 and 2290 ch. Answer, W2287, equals 249.4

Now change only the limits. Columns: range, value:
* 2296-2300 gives 365.4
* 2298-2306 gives 353.2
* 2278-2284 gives 231.1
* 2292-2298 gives 328.1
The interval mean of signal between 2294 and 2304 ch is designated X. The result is 368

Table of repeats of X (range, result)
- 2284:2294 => 289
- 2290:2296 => 325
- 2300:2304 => 379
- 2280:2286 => 244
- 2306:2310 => 333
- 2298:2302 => 377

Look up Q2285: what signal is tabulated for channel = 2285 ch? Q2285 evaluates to 249.4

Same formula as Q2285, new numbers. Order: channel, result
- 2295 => 347.3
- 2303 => 368.5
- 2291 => 300.6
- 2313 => 285.6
